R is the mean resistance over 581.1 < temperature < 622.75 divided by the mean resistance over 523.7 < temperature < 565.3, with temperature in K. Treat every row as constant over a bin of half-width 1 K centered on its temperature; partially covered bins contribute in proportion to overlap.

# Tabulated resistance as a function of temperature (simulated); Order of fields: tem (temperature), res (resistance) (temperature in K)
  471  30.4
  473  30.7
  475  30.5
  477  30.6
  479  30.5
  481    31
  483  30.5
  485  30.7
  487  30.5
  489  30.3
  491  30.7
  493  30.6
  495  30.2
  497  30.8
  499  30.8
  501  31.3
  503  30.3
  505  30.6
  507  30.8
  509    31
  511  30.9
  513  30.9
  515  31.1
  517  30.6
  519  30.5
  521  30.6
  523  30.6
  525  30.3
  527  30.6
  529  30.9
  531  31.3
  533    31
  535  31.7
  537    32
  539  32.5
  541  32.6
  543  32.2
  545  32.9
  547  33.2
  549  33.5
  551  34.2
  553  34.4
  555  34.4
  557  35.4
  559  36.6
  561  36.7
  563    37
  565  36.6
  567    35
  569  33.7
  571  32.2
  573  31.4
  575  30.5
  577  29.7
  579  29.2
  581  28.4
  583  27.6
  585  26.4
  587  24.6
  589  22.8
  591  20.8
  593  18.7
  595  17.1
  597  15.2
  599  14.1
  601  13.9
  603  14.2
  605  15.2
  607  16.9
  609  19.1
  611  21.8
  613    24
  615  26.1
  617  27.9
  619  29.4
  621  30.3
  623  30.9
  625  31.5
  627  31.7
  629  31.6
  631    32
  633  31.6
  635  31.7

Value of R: 0.65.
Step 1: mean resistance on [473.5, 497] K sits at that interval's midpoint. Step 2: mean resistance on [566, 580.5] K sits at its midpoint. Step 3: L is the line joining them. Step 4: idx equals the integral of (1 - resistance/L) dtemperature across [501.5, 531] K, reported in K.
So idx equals 0.2 K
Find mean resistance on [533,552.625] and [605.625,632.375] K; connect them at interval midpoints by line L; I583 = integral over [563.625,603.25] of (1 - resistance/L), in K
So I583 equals 5.96 K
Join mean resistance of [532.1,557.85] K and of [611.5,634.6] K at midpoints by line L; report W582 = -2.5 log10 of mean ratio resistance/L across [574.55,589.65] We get 0.150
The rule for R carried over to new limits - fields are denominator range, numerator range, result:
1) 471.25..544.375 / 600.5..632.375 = 0.81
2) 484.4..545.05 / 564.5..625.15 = 0.80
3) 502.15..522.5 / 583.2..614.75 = 0.63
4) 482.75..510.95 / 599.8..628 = 0.77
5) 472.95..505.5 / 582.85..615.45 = 0.64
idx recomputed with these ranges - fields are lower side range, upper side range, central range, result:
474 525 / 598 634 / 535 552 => -2.7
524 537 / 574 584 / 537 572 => -4.9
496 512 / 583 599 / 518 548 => -4.5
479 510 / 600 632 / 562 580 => -3.9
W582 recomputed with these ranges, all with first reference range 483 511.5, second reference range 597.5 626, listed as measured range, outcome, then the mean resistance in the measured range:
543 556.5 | -0.25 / 33.7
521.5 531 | -0.08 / 30.7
